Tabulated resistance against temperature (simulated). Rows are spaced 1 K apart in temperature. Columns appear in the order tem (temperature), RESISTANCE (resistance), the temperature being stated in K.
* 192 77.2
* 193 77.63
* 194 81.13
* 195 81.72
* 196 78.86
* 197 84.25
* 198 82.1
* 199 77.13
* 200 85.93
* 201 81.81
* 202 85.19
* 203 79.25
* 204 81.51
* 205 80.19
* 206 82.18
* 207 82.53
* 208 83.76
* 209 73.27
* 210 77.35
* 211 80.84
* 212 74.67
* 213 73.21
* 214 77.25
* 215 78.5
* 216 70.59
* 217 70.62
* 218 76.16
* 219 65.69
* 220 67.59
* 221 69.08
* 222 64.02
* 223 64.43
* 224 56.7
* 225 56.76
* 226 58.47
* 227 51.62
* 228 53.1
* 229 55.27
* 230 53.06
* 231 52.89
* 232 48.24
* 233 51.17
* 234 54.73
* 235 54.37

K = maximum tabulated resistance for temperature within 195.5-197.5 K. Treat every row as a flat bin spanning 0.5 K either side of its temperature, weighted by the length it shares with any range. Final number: 84.25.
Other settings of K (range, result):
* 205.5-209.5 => 83.76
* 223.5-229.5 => 58.47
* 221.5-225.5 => 64.43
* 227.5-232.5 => 55.27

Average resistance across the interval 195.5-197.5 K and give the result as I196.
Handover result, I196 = 81.6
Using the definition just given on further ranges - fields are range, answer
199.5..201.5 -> 83.9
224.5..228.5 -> 55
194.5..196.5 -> 80.3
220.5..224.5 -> 63.6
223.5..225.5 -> 56.7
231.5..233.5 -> 49.7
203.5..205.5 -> 80.8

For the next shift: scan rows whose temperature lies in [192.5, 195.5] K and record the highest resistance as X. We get 81.72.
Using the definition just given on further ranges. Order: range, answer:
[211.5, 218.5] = 78.5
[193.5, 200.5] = 85.93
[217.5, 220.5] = 76.16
